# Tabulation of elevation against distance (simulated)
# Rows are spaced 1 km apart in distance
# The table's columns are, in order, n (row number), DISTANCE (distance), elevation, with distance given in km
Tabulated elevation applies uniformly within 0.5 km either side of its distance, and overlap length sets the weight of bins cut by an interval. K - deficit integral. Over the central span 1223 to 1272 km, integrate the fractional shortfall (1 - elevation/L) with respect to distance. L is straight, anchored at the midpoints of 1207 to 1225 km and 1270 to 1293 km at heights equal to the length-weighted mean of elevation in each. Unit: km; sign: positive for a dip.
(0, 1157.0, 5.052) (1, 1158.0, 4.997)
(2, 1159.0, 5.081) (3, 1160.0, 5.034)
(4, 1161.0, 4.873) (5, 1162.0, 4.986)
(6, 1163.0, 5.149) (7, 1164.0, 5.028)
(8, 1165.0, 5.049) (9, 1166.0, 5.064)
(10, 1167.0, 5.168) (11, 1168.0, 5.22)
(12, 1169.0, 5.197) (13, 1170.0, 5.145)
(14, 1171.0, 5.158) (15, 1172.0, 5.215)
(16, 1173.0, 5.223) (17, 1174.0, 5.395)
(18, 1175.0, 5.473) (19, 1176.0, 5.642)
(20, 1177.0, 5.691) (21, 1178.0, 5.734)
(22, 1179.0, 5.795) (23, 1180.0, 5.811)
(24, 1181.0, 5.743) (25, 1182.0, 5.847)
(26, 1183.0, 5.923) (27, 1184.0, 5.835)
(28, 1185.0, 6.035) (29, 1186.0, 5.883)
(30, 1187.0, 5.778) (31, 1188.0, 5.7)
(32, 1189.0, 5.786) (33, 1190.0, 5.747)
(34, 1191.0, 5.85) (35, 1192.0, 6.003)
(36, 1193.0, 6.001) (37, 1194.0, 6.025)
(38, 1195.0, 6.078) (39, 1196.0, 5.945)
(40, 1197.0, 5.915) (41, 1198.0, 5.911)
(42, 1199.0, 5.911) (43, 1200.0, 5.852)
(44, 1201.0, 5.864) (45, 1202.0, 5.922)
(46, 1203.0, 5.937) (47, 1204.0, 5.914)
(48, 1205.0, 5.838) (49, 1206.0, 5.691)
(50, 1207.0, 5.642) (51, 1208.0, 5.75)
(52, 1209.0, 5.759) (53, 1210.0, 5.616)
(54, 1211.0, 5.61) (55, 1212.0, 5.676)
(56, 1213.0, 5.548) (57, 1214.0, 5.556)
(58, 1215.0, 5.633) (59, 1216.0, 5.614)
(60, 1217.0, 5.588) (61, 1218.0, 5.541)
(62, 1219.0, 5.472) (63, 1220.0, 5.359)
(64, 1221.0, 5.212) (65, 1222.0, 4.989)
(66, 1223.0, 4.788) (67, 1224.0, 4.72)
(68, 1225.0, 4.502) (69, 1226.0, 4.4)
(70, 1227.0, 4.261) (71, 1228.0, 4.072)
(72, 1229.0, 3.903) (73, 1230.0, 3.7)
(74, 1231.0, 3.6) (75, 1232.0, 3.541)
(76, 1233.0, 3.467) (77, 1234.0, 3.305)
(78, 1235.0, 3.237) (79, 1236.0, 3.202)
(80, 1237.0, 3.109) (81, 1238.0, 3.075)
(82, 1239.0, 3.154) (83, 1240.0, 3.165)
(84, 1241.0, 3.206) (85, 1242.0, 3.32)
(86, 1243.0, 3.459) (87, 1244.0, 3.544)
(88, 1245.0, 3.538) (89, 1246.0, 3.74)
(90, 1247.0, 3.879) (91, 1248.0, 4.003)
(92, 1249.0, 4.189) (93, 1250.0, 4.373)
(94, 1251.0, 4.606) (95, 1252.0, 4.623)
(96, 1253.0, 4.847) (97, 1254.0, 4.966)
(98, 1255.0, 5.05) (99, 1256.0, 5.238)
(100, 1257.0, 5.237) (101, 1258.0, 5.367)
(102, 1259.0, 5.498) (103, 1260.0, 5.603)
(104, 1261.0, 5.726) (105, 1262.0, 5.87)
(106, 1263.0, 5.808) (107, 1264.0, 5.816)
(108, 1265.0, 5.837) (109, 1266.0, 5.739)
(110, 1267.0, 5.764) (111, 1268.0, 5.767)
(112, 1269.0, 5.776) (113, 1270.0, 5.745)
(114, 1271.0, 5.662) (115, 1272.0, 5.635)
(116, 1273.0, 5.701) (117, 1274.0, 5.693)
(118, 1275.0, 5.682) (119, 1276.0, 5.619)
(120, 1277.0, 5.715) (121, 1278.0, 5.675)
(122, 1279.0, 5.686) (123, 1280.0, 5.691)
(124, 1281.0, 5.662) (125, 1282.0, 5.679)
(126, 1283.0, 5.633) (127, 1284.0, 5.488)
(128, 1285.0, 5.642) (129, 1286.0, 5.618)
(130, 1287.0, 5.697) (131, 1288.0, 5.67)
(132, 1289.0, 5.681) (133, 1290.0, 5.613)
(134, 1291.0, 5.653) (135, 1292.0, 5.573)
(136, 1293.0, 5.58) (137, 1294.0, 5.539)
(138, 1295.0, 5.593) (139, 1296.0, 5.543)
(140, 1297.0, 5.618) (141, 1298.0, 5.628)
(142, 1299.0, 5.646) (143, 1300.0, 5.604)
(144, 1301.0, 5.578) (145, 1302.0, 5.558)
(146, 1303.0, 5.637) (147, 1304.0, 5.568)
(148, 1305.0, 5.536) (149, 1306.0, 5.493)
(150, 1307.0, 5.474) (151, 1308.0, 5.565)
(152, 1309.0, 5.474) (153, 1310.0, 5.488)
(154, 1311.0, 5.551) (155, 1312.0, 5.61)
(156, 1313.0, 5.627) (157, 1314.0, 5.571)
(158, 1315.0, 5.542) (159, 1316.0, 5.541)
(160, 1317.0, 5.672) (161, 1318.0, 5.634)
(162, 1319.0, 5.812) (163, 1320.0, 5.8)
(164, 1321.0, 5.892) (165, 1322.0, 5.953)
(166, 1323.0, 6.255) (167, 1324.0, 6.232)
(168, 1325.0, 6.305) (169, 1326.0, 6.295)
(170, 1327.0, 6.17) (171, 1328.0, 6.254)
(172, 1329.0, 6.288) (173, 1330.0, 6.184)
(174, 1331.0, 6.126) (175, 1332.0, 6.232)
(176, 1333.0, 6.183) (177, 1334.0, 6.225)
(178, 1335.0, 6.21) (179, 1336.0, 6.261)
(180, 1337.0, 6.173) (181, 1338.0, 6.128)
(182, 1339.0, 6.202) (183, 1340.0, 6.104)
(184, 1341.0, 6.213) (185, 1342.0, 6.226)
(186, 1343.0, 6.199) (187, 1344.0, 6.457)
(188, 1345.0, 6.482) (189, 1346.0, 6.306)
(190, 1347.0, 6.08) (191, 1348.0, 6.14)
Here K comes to 9.4 km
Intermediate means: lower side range 5.42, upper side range 5.65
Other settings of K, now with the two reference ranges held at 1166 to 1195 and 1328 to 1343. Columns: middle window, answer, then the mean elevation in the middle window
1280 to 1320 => 3.1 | 5.6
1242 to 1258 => 4.2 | 4.35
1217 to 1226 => 1.1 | 5.06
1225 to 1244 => 7.5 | 3.54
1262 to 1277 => 0.6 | 5.74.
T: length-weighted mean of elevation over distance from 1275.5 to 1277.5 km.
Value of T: 5.67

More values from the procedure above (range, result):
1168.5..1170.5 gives 5.17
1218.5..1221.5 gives 5.35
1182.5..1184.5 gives 5.88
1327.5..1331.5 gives 6.21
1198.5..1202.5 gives 5.89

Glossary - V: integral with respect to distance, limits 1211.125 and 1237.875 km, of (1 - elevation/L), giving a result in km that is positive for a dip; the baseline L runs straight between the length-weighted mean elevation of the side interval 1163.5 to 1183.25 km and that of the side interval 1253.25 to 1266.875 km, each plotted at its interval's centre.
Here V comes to 4.6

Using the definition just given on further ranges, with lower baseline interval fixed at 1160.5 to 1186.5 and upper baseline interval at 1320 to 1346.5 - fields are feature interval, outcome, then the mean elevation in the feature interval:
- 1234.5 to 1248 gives 5.6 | 3.38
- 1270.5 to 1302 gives 1.8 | 5.63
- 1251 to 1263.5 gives 1.2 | 5.29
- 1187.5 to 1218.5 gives -1.2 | 5.79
